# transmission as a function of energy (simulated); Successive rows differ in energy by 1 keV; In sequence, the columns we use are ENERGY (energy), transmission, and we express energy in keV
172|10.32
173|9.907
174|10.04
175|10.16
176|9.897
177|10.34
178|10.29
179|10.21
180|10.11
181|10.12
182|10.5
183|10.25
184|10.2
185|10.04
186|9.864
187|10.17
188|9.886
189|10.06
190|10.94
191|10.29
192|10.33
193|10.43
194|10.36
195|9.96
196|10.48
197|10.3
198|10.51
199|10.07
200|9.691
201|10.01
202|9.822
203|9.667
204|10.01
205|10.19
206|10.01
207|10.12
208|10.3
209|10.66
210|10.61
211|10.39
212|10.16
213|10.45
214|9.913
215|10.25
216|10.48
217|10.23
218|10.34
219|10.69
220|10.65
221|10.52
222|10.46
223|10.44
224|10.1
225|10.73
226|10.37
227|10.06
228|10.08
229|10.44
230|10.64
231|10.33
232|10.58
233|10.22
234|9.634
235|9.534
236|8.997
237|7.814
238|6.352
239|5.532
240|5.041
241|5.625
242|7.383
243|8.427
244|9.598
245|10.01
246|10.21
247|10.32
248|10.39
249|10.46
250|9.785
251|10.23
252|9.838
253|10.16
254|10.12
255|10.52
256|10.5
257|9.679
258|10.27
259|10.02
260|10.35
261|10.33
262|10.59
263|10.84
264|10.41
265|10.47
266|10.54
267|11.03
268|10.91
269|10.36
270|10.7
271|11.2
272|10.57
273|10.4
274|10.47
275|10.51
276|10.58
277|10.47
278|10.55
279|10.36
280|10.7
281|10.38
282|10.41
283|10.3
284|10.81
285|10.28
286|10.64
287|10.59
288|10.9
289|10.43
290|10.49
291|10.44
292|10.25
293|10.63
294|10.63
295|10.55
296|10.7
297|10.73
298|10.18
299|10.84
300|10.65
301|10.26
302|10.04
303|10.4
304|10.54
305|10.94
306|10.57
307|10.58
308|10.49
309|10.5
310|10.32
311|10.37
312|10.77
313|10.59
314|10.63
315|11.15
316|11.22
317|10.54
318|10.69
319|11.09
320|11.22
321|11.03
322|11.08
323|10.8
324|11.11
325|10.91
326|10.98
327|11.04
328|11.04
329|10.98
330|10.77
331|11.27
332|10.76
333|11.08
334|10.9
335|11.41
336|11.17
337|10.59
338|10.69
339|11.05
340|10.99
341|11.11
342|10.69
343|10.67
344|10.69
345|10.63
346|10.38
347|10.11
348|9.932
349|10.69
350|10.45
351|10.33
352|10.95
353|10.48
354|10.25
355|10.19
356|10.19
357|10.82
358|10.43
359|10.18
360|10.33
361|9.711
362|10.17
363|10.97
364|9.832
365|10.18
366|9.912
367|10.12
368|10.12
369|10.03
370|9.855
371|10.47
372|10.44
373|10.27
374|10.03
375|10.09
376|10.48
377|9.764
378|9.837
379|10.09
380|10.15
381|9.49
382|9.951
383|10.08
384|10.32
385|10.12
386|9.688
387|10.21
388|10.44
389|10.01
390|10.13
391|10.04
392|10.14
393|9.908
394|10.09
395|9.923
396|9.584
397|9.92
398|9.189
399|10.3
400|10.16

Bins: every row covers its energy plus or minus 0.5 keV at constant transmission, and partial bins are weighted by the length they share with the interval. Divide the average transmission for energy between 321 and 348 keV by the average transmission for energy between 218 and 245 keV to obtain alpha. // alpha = 1.17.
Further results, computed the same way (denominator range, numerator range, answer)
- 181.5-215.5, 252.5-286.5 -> 1.03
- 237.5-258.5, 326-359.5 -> 1.18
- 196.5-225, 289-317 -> 1.03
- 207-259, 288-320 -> 1.09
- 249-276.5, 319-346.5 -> 1.05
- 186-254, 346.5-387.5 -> 1.04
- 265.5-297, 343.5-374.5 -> 0.97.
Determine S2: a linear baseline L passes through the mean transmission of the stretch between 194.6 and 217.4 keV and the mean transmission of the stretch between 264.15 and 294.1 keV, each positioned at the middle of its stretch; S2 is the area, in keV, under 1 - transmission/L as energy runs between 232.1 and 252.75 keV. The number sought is 3.1 keV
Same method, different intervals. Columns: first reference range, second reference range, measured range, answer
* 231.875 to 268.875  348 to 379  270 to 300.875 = -2.5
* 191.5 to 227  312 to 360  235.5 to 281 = 3.0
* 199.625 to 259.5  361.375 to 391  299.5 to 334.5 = -2.8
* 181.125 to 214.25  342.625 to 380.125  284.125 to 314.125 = -0.8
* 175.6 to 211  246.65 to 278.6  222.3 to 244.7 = 2.8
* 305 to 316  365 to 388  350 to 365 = -0.1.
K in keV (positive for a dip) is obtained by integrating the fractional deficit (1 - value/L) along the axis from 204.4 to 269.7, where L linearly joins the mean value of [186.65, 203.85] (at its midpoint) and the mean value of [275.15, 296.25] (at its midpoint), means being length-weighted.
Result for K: 2.8 keV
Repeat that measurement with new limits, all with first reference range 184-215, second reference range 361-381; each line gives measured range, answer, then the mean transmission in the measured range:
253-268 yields -0.4 keV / 10.4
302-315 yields -0.5 keV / 10.6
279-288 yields -0.3 keV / 10.5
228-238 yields 0.5 keV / 9.64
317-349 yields -2.3 keV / 10.9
